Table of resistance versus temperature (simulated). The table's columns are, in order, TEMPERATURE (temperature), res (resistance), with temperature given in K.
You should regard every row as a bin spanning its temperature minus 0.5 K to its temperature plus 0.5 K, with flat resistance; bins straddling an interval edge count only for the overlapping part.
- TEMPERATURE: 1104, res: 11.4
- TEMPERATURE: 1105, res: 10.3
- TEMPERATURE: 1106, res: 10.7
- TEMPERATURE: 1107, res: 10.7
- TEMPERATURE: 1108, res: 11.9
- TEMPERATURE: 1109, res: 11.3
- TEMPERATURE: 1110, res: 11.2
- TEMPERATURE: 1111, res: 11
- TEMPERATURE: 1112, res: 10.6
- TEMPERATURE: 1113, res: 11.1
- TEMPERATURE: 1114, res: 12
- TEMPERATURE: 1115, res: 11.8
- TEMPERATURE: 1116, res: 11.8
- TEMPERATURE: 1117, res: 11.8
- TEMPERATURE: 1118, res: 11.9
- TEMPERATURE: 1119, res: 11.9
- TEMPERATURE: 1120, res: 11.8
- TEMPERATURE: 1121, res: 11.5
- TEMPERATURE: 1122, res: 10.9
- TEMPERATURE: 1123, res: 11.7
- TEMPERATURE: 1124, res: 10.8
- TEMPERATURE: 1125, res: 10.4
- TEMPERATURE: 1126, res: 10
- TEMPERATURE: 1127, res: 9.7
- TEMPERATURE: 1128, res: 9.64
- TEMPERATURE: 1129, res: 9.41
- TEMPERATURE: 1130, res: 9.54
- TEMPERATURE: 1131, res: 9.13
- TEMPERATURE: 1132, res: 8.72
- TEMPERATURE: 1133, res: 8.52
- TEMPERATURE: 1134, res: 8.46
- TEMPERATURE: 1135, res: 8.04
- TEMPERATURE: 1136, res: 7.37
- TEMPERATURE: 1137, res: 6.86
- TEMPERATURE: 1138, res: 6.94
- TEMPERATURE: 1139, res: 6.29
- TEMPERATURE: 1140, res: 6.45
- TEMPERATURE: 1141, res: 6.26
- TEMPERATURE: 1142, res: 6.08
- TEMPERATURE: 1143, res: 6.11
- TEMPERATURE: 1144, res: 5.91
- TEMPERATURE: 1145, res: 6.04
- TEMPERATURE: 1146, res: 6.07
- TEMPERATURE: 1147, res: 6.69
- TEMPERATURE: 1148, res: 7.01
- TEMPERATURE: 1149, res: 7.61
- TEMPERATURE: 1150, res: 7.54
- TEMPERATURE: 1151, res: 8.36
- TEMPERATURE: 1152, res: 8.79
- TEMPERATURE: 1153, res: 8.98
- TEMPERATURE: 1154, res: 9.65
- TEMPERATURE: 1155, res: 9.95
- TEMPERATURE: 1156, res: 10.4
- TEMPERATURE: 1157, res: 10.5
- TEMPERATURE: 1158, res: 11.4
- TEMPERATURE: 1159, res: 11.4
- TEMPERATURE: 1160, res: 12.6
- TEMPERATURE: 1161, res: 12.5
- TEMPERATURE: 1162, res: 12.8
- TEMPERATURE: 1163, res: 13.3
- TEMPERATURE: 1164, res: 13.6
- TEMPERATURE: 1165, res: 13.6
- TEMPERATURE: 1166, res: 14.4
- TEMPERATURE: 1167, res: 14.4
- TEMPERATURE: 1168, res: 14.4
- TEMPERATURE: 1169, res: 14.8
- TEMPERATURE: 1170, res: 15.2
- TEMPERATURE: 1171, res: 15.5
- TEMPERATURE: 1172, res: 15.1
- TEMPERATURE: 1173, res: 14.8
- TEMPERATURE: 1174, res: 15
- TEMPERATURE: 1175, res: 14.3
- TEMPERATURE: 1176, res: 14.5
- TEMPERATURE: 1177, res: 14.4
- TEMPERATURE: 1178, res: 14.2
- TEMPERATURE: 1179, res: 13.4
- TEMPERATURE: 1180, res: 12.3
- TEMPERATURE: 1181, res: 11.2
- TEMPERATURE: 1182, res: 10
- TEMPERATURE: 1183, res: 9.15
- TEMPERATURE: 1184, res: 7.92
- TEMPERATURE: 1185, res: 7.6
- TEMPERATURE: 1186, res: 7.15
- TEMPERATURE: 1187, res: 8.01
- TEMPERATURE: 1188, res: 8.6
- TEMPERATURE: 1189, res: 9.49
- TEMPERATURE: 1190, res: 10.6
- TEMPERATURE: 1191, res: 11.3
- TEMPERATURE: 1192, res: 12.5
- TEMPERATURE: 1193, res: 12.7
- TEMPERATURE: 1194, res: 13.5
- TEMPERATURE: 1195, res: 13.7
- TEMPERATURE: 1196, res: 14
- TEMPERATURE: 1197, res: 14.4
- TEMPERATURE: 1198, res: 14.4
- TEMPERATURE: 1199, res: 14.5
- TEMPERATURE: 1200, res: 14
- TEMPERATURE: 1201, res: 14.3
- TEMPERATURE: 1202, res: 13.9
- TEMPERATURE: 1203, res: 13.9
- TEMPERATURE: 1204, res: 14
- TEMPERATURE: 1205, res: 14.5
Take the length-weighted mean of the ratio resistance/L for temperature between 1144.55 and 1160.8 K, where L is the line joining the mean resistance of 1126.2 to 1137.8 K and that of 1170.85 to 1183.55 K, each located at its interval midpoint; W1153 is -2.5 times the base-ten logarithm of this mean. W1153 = 0.20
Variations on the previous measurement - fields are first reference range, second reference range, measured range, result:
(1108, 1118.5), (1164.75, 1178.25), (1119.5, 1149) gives 0.44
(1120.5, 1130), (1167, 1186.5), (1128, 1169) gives 0.23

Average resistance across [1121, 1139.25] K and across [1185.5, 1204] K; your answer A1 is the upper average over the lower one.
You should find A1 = 1.35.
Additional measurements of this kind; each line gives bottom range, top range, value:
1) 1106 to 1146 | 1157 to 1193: 1.30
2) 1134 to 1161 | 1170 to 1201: 1.52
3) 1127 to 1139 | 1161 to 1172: 1.69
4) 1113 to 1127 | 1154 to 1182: 1.17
